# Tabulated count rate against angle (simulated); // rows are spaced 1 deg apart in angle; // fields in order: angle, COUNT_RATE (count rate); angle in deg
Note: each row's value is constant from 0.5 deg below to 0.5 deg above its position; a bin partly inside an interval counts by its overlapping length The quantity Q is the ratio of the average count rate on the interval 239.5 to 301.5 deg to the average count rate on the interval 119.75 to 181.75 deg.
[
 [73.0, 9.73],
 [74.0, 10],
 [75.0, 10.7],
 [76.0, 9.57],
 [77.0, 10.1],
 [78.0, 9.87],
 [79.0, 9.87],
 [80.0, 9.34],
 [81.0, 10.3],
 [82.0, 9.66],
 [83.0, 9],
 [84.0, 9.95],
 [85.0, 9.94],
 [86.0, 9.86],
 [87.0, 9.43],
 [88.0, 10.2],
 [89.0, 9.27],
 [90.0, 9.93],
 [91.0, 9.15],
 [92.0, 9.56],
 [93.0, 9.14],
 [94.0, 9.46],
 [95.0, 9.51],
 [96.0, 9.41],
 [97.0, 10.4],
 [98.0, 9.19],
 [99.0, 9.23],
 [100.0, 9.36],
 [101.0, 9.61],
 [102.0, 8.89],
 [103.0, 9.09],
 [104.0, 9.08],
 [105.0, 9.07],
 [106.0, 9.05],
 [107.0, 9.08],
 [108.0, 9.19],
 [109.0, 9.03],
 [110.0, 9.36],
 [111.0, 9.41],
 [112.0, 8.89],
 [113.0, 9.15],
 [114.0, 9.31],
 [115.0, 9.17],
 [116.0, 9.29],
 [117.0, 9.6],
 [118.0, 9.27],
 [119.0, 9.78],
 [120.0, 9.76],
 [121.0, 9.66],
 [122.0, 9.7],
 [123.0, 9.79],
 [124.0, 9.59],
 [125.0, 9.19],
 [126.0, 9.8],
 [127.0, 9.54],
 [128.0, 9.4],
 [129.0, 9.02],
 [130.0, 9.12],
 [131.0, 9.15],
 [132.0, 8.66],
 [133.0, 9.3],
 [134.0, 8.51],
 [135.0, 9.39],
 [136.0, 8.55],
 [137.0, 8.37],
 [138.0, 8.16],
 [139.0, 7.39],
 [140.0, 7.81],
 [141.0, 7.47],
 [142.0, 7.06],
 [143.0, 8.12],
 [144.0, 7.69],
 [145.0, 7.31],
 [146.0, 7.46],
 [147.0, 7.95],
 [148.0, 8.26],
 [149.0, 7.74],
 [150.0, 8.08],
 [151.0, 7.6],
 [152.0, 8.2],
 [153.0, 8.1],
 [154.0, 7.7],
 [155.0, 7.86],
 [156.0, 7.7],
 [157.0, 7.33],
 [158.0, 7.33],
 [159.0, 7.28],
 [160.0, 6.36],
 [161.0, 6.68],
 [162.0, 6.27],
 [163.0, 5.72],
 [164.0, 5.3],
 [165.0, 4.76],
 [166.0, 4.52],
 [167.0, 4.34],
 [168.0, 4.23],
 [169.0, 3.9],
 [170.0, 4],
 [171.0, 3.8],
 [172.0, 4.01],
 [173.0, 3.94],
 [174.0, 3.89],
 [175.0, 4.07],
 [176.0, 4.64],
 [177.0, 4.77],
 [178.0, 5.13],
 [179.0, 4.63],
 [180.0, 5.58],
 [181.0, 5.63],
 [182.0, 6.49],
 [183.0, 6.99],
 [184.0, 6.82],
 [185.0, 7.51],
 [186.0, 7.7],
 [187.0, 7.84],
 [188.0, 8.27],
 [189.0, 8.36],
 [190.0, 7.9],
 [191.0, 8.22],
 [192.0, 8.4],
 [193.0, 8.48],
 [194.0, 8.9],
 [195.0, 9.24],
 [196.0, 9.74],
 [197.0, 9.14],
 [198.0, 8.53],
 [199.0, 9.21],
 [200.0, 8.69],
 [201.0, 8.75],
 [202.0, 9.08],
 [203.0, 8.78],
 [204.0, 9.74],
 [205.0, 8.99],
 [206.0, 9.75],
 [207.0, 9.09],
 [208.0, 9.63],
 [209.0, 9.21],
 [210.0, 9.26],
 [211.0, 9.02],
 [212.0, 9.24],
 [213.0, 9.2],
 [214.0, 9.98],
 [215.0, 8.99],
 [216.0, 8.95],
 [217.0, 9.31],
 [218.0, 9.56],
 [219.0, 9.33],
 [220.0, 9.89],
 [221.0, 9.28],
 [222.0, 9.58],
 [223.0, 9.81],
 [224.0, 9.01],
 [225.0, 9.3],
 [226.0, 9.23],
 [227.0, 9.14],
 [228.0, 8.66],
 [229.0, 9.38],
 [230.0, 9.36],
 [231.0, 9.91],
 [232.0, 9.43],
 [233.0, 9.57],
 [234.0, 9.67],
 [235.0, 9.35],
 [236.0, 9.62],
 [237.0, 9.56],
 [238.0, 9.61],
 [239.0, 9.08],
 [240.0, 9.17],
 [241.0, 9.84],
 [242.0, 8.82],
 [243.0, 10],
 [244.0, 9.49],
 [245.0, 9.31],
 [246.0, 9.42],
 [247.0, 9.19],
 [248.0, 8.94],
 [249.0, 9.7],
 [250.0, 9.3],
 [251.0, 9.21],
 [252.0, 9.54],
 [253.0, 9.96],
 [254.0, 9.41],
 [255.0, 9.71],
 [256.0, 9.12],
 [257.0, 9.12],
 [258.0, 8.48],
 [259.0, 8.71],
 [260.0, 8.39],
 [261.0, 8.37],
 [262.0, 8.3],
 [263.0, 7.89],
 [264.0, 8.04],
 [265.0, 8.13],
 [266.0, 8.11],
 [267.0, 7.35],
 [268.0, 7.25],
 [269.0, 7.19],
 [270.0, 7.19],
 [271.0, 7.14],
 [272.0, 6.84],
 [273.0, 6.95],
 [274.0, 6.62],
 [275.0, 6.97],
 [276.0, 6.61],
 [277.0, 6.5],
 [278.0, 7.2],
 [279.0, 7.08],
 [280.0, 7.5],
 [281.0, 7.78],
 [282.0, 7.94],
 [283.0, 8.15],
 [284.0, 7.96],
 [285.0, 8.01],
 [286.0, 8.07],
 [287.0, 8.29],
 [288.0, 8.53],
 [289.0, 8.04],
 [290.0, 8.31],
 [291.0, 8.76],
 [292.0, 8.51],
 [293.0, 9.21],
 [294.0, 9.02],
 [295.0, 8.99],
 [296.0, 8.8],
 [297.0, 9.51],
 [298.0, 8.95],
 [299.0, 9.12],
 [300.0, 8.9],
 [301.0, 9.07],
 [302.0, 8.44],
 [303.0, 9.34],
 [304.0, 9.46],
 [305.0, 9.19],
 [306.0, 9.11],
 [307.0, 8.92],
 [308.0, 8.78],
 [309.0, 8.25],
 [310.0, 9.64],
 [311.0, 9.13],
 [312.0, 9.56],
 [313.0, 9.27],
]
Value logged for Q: 1.18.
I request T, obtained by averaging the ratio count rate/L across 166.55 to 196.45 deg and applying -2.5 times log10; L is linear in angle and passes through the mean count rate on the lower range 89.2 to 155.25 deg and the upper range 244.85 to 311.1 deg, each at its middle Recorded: 0.360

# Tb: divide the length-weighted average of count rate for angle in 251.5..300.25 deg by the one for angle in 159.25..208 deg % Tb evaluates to 1.19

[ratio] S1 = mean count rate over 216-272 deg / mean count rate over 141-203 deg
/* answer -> 1.31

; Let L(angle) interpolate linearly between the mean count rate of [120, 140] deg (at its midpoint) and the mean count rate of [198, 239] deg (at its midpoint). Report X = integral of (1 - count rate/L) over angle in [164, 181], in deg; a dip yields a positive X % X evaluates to 8.8 deg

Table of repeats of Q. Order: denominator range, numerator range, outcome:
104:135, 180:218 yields 0.92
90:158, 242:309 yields 0.96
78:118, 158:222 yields 0.78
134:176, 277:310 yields 1.29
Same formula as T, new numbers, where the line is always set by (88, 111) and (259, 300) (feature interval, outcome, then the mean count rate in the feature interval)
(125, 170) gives 0.20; 7.49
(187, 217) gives -0.05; 8.98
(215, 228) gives -0.11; 9.32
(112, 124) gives -0.03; 9.48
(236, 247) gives -0.14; 9.43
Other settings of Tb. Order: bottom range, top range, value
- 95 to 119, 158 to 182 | 0.54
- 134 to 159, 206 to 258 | 1.19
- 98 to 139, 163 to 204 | 0.72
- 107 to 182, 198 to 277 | 1.19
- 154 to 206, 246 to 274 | 1.24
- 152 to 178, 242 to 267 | 1.60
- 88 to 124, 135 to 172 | 0.73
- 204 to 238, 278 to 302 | 0.90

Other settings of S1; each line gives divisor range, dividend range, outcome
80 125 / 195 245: 0.99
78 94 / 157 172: 0.55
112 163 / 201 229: 1.11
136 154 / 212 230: 1.19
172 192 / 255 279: 1.24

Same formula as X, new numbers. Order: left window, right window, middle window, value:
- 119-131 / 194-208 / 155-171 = 6.2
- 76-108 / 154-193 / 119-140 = -3.1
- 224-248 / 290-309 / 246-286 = 4.7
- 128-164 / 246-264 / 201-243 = -3.4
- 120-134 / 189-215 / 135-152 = 2.6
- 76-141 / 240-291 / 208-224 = -1.4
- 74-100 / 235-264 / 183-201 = 1.9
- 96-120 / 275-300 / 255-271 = 0.4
